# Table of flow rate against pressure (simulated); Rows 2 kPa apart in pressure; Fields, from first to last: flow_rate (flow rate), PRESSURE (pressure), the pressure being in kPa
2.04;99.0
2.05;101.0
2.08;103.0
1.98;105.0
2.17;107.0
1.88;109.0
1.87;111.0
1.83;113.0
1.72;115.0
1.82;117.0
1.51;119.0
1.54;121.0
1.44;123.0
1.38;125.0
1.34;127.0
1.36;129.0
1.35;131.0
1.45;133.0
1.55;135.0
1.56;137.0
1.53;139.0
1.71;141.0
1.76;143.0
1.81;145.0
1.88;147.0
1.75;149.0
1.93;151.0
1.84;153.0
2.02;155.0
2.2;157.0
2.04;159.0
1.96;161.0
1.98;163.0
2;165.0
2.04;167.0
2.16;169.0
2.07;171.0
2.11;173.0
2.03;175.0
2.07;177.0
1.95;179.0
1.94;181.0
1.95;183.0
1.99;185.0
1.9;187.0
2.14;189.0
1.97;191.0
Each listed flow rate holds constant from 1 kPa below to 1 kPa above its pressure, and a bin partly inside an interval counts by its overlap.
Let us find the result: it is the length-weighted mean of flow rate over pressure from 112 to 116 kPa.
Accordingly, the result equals 1.77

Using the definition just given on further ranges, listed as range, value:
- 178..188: 1.95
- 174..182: 2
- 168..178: 2.09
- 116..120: 1.67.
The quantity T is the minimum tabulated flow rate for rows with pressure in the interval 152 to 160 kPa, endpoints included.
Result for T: 1.84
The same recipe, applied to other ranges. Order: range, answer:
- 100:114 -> 1.83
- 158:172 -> 1.96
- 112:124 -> 1.44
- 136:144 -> 1.53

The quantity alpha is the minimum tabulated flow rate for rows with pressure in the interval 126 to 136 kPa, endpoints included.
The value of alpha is 1.34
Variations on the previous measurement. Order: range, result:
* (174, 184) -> 1.94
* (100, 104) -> 2.05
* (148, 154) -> 1.75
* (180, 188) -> 1.9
